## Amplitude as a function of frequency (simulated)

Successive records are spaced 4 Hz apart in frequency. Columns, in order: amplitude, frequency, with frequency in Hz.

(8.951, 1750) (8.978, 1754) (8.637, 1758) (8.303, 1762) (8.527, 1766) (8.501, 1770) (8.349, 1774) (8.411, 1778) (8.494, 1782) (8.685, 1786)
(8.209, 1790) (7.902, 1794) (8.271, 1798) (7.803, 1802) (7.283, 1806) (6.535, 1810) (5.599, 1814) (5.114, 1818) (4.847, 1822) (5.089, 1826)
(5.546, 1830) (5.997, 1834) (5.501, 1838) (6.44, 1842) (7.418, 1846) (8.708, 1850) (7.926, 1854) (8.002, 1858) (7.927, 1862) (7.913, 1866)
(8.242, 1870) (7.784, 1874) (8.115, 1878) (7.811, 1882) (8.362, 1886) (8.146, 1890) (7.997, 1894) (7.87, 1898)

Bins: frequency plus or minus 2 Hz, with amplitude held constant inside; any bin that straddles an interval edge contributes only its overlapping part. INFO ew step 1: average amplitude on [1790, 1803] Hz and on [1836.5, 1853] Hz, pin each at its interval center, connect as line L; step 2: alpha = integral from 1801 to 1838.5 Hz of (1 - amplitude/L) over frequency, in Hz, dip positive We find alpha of 8.4 Hz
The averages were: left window 8.04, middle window 5.9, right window 7.12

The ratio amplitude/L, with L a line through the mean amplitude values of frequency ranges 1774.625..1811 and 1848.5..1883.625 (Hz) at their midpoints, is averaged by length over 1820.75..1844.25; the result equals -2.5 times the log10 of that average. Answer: 0.39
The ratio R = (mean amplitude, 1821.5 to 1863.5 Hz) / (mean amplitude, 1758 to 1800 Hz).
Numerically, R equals 0.80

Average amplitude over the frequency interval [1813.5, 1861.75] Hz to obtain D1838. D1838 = 6.43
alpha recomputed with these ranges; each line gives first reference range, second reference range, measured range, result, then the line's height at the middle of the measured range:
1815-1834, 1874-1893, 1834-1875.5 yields -5.0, 6.7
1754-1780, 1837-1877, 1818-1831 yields 4.6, 7.96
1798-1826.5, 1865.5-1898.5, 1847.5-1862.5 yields -1.6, 7.34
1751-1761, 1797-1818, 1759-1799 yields -2.4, 7.91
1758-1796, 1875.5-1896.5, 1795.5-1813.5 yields 2.1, 8.31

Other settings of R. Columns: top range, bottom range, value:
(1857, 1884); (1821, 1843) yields 1.43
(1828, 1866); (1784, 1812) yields 0.91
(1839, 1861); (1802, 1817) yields 1.16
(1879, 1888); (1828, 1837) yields 1.41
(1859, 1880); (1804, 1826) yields 1.38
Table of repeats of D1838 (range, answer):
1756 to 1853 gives 7.26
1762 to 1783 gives 8.44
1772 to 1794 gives 8.38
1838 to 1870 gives 7.65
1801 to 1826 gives 6.04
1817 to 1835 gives 5.29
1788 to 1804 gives 8.05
